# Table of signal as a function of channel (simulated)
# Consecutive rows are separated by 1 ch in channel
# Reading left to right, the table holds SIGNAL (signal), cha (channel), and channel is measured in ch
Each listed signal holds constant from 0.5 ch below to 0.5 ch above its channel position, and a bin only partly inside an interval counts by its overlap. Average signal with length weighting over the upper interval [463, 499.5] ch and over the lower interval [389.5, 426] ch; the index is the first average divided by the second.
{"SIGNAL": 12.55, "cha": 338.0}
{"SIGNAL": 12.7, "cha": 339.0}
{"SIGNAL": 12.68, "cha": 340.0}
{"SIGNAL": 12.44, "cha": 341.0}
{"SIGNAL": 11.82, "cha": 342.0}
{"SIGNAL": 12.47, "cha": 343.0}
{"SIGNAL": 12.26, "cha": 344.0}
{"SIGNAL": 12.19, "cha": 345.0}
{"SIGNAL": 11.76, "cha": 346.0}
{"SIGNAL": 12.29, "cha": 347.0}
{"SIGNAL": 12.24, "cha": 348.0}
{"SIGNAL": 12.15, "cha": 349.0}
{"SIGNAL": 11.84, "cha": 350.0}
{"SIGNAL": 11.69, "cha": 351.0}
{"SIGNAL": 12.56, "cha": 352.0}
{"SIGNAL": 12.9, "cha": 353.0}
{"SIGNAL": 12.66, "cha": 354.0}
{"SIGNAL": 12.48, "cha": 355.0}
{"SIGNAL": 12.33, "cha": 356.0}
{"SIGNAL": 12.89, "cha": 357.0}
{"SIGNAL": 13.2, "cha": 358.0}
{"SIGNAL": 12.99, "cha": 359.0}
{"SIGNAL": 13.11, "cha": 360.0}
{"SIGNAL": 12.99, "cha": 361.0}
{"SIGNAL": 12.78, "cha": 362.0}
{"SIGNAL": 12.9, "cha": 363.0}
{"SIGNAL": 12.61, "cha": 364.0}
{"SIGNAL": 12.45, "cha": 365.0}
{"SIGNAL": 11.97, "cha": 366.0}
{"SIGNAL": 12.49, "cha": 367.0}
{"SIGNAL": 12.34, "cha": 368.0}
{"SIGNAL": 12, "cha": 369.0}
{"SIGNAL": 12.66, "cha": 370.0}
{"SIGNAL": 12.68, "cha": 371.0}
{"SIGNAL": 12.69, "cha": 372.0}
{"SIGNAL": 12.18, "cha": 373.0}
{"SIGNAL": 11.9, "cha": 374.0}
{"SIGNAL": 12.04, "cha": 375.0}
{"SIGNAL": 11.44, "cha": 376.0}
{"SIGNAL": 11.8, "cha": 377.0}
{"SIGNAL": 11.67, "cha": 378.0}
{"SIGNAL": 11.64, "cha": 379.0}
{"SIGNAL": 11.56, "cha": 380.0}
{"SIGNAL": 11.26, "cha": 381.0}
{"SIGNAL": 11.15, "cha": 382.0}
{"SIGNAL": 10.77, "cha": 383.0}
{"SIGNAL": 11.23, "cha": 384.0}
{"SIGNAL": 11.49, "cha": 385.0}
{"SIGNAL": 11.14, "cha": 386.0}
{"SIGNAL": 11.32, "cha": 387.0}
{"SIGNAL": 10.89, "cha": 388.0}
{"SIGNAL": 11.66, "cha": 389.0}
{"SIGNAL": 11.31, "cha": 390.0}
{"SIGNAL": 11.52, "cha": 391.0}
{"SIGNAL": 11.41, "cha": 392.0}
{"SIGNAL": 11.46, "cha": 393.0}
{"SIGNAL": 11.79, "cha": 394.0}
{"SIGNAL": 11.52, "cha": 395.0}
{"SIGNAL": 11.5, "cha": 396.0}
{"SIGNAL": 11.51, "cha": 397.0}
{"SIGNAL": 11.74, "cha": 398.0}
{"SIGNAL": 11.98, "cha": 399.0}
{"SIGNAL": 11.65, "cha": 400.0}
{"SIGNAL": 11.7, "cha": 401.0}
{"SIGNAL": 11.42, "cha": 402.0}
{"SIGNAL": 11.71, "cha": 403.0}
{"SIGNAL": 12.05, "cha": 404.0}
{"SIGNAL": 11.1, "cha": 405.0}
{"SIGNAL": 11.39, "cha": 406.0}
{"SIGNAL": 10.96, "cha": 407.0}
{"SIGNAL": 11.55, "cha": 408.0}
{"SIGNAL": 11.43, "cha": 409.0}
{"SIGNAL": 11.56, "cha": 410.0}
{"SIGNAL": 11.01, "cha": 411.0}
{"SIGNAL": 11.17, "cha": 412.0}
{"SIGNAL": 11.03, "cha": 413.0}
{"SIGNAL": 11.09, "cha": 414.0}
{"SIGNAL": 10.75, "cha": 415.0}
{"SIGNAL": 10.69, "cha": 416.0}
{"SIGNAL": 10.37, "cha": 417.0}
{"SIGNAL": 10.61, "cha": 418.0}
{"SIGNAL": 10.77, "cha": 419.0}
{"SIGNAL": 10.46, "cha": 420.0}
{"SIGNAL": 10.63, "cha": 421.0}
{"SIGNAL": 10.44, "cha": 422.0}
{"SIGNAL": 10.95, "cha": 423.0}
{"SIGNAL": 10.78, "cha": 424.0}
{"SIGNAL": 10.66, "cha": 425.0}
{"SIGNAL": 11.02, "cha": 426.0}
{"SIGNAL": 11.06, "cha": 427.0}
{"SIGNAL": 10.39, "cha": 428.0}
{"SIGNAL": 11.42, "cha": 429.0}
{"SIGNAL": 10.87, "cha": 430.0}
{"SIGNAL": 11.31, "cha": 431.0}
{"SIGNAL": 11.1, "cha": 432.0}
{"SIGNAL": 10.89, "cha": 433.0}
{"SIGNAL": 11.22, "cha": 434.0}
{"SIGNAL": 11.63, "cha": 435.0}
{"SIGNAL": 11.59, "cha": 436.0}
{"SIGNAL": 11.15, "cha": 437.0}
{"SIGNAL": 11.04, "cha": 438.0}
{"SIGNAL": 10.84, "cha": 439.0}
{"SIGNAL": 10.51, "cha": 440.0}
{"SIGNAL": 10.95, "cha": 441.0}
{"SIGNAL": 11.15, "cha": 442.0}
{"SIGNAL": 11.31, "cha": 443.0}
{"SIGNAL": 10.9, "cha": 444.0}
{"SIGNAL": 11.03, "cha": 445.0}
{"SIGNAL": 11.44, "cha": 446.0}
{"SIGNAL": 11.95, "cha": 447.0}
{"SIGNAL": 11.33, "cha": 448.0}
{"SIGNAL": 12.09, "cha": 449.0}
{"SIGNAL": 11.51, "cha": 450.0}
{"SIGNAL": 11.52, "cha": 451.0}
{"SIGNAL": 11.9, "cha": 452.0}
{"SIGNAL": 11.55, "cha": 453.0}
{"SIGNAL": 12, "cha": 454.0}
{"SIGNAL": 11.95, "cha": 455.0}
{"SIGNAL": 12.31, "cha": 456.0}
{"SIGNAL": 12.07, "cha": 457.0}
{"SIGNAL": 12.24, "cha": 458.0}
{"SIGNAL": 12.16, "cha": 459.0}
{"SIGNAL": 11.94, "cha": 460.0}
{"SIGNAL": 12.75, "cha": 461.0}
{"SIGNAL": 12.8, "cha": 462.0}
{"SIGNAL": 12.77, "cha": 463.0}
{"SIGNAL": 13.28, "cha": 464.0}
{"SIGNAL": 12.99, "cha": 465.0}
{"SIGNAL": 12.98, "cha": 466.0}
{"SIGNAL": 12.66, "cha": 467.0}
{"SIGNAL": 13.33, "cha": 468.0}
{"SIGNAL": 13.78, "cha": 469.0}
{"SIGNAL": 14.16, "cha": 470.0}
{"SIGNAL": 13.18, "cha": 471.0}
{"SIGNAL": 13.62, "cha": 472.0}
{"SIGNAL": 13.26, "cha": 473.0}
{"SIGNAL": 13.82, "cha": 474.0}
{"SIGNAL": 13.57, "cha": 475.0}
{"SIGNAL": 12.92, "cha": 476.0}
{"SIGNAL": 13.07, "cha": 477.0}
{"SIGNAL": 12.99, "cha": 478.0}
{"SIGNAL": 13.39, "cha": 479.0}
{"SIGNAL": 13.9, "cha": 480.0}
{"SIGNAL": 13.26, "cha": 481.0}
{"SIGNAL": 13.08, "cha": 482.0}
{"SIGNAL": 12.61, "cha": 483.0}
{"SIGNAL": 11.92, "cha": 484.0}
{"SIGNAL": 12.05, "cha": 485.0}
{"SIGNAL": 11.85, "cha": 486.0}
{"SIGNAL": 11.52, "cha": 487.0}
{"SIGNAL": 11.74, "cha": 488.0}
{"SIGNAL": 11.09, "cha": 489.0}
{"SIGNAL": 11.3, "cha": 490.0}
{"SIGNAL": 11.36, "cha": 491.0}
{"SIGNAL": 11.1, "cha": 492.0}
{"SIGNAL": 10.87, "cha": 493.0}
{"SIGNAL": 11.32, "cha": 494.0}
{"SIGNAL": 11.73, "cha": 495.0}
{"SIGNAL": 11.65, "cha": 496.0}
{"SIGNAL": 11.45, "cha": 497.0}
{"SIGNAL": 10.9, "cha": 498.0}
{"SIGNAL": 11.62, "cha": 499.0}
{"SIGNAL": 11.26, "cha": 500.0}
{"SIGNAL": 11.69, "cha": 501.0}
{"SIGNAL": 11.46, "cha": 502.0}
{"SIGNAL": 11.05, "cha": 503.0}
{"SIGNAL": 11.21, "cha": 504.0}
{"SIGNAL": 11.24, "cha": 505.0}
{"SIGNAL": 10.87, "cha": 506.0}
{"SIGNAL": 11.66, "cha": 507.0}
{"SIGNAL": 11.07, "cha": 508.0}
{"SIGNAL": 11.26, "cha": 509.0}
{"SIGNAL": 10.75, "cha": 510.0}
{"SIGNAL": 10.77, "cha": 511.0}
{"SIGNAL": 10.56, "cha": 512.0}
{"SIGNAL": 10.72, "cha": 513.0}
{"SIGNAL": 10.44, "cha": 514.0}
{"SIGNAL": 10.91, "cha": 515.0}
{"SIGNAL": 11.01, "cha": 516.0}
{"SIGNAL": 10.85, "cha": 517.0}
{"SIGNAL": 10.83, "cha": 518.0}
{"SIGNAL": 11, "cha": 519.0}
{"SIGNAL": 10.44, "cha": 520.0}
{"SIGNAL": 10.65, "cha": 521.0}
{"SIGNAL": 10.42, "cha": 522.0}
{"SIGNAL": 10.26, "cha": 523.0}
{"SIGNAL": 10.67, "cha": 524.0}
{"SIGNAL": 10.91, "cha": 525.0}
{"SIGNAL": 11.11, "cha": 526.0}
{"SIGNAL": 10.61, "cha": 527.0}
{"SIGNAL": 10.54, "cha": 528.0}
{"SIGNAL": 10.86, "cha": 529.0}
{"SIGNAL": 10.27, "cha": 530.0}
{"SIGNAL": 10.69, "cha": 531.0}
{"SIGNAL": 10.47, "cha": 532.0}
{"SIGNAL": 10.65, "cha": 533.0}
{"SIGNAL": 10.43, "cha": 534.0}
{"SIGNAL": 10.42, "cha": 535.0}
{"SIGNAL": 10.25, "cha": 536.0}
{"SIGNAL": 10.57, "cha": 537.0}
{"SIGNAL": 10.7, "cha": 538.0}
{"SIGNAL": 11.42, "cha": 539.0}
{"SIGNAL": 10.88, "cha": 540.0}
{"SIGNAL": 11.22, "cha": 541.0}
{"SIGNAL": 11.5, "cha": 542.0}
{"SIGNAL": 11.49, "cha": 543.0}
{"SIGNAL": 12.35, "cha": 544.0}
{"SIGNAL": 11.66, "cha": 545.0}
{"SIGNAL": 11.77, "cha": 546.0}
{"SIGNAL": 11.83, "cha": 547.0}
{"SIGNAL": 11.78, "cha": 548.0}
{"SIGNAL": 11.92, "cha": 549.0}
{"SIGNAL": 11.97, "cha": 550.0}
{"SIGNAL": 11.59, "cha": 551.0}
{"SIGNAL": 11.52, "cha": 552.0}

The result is 1.11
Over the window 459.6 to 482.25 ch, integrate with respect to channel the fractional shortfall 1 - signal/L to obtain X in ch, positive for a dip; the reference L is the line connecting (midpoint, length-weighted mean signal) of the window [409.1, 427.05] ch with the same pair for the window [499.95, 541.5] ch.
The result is -4.94 ch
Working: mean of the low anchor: 10.8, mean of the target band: 13.2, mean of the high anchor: 10.8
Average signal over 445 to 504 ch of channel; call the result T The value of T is 12.2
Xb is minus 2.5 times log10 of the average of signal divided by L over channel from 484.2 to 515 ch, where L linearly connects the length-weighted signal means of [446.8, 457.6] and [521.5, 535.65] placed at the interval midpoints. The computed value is -0.02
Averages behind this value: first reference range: 11.8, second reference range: 10.6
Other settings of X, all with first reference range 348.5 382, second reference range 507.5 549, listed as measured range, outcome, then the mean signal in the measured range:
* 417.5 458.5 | 1.6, 11.2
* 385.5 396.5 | 0.6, 11.4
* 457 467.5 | -1.1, 12.6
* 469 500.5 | -2.9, 12.3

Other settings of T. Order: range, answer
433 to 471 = 12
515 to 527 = 10.7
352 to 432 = 11.6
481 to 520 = 11.3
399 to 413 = 11.4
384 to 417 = 11.4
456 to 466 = 12.6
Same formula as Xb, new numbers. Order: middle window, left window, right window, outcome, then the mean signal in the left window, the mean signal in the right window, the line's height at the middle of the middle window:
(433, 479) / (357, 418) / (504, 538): -0.092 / 11.7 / 10.7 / 11.2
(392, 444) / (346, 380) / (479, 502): 0.091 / 12.4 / 11.8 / 12.1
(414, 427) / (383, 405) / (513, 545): 0.064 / 11.5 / 10.8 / 11.4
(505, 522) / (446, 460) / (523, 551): 0.043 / 11.9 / 11.1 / 11.3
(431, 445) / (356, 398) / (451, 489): 0.124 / 12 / 12.7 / 12.4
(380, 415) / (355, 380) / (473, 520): 0.077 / 12.4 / 11.7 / 12.2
